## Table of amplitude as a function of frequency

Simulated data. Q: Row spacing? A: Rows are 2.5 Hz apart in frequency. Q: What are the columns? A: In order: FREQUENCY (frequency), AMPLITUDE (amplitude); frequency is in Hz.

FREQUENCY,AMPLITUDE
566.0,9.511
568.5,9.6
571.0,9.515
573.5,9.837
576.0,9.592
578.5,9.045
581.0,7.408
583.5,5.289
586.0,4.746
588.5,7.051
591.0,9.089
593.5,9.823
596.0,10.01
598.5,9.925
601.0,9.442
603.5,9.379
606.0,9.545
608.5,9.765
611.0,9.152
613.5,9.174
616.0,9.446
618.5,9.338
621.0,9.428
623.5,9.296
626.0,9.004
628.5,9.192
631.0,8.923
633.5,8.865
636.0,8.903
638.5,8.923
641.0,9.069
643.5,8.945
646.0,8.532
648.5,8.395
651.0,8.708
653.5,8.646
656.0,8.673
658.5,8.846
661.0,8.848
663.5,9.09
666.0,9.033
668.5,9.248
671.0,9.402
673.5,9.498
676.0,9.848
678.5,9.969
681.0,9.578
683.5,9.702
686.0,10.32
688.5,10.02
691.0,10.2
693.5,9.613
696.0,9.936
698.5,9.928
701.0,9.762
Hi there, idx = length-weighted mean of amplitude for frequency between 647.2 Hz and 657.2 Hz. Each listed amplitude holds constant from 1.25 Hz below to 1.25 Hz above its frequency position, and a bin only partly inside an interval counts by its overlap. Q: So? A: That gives 8.6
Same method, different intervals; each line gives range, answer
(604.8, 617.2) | 9.42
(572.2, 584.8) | 8.23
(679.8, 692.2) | 9.96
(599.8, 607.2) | 9.45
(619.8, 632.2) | 9.17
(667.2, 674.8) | 9.38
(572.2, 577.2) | 9.71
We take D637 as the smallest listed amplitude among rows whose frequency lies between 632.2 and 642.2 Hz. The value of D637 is 8.865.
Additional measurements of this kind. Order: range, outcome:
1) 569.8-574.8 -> 9.515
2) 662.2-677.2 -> 9.033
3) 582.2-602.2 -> 4.746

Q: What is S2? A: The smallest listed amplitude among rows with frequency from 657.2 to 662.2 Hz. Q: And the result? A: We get 8.846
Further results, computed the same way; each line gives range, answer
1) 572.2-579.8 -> 9.045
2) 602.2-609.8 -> 9.379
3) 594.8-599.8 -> 9.925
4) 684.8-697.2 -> 9.613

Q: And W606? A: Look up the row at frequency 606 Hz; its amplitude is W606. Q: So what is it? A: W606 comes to 9.545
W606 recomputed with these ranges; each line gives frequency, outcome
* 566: 9.511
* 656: 8.673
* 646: 8.532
